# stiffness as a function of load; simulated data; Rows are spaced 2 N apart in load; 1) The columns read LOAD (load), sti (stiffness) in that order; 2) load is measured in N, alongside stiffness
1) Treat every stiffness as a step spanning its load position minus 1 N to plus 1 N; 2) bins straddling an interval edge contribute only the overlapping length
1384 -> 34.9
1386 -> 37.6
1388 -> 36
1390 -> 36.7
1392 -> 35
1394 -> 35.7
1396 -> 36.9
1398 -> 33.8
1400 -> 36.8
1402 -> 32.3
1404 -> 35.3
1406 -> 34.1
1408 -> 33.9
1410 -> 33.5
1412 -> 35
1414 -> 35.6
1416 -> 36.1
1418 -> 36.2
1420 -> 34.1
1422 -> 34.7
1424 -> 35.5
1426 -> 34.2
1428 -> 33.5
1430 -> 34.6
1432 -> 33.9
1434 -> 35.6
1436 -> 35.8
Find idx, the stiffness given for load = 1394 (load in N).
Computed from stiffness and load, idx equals 35.7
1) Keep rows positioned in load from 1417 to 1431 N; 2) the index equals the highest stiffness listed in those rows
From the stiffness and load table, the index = 36.2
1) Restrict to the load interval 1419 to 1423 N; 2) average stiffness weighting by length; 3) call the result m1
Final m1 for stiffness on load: 34.4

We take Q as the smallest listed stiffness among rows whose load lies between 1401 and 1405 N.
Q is 32.3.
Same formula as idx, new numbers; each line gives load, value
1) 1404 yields 35.3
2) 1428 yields 33.5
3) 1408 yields 33.9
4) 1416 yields 36.1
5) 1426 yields 34.2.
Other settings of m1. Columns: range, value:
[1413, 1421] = 35.5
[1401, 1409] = 33.9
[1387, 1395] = 35.9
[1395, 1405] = 35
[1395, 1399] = 35.3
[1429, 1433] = 34.2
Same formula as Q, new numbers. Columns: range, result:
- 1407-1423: 33.5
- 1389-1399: 33.8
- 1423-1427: 34.2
